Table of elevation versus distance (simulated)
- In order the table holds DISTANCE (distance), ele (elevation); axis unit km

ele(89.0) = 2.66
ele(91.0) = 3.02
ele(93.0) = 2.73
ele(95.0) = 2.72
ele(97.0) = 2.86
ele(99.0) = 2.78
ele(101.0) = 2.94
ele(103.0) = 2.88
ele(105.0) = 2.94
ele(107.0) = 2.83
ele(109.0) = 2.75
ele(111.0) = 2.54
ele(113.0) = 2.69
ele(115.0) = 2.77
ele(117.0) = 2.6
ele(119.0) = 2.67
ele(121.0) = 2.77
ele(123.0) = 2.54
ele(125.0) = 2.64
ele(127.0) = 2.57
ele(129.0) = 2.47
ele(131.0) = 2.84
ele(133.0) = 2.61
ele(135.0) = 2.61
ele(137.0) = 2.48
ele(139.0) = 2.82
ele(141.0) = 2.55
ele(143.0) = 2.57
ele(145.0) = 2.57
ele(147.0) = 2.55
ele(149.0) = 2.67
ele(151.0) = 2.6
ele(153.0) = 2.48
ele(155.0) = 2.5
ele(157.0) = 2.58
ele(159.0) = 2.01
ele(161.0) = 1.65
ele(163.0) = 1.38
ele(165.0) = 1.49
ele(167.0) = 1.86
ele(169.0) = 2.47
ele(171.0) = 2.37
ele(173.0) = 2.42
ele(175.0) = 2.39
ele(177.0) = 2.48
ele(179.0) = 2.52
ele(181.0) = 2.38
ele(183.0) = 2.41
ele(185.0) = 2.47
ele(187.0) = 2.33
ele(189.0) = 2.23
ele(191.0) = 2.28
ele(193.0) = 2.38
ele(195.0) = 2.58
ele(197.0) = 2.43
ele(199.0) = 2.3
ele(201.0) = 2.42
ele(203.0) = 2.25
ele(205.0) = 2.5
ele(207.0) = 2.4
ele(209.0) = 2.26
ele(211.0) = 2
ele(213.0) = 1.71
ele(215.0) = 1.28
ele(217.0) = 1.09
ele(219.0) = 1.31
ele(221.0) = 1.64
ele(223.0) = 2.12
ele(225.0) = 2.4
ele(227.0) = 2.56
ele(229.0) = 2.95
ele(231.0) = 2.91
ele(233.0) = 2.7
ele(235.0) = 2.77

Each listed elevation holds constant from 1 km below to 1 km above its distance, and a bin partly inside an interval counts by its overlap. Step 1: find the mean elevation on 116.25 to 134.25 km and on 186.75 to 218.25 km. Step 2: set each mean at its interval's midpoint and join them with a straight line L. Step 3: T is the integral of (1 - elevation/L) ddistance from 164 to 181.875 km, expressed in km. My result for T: 0.5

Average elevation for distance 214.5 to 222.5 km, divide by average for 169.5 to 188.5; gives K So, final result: 0.57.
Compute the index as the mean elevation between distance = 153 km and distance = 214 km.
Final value 2.25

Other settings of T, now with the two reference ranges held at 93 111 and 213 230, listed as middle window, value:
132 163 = 0.3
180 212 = -3.8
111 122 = 0.1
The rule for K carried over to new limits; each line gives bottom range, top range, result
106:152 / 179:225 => 0.81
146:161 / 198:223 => 0.80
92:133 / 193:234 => 0.81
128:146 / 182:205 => 0.91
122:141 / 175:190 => 0.92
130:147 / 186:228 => 0.81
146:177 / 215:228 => 0.81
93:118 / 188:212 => 0.84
